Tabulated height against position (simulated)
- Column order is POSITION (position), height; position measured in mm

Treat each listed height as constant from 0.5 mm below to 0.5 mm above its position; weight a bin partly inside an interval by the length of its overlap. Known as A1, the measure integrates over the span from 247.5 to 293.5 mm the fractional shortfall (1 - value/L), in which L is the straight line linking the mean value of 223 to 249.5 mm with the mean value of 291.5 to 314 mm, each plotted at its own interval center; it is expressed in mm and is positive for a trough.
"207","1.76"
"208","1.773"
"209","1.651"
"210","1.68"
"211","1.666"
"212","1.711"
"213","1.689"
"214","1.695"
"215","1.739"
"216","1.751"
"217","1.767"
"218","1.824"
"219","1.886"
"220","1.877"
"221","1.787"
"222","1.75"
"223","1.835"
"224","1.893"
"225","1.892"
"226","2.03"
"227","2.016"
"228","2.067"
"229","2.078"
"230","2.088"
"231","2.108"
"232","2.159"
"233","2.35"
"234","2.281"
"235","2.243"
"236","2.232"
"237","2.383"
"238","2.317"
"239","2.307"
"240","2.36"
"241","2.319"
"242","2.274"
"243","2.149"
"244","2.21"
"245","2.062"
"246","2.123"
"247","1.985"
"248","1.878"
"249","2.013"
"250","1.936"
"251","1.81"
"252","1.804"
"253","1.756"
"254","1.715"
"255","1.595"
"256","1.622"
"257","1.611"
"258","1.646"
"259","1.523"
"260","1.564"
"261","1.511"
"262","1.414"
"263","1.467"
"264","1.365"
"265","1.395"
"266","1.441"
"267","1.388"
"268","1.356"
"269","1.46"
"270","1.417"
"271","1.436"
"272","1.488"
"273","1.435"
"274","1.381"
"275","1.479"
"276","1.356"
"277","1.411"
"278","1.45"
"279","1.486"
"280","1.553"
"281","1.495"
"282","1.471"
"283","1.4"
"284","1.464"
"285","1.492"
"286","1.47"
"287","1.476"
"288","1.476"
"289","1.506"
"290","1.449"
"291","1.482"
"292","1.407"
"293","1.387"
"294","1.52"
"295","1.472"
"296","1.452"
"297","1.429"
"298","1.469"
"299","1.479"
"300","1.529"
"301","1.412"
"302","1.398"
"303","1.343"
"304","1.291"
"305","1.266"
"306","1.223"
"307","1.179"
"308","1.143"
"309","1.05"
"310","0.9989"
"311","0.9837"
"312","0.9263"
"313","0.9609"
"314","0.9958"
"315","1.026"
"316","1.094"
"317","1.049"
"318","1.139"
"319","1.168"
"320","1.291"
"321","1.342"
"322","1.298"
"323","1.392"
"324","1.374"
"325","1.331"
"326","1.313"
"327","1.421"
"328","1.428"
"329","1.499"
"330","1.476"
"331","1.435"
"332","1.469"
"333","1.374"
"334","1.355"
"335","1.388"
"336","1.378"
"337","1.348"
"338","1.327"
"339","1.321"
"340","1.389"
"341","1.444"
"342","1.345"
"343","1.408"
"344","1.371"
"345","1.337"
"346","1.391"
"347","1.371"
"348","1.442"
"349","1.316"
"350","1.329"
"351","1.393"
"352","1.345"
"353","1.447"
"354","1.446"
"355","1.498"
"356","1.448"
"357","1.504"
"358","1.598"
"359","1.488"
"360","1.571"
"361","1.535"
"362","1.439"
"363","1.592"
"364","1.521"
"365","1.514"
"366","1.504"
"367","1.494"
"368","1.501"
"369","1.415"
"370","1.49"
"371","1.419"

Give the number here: 4.53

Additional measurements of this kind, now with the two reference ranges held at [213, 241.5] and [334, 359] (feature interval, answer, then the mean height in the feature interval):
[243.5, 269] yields 2.7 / 1.68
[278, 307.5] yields 4.5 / 1.43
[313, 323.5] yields 2.6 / 1.17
